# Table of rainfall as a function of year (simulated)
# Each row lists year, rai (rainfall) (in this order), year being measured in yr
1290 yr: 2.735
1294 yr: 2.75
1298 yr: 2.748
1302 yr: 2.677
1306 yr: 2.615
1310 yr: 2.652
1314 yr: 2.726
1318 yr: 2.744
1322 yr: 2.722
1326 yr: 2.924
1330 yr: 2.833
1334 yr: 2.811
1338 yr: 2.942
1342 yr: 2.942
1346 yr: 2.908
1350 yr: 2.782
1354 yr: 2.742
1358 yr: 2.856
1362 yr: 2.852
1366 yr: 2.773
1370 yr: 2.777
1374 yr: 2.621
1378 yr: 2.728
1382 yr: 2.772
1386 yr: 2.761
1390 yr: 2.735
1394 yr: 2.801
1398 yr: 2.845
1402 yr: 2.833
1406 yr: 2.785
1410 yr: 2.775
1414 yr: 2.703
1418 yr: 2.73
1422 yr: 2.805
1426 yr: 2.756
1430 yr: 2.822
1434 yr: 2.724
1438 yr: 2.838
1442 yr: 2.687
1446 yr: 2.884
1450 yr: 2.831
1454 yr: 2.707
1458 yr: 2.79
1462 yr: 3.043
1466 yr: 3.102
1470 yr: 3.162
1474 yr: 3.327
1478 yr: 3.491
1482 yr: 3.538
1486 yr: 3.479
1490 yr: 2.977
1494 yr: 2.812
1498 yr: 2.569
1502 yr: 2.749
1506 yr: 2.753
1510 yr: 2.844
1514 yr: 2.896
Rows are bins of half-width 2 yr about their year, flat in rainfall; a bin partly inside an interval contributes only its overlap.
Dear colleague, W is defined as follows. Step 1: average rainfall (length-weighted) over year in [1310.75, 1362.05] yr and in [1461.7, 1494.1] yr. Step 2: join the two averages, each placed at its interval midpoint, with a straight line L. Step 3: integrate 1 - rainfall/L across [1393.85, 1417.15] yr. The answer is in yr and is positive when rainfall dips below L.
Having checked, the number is 1.9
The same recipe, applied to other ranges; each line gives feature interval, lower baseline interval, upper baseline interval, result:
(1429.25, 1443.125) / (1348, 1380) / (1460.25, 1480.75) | 1.43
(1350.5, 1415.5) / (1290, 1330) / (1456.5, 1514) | 2.02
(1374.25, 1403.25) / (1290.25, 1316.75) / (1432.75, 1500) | 0.87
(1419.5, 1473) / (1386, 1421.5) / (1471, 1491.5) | 4.01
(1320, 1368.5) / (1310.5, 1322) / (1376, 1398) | -1.77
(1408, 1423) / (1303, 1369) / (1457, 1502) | 1.11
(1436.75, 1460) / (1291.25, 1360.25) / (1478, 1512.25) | 1.18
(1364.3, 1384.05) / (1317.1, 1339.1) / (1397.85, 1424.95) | 0.47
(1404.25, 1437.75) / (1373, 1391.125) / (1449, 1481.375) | 1.49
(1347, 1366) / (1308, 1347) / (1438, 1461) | 0.02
